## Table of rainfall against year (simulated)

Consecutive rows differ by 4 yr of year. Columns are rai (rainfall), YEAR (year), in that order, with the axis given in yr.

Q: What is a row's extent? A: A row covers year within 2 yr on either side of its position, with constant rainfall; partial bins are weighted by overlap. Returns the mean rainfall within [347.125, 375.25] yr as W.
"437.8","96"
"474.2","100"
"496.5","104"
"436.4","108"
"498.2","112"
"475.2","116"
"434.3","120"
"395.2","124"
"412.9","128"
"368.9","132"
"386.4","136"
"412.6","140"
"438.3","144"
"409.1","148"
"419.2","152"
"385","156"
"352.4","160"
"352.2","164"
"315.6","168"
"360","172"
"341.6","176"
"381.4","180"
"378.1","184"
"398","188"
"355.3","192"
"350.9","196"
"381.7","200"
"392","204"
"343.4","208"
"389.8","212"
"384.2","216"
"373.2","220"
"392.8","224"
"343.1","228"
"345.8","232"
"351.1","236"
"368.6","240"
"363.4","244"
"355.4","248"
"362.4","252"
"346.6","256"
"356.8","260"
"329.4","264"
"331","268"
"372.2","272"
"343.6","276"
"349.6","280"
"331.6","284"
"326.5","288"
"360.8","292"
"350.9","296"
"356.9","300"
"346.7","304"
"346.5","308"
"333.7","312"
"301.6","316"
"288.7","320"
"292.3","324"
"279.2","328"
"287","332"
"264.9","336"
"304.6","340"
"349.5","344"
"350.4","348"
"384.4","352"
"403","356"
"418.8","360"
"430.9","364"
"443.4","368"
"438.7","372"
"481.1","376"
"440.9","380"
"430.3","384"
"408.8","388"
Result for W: 415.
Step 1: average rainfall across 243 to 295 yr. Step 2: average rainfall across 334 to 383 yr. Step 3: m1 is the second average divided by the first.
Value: 1.1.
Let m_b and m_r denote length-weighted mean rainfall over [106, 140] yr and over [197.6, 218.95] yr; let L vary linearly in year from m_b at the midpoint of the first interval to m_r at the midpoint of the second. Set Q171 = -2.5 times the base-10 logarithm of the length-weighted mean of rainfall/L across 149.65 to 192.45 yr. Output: 0.09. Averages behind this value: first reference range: 425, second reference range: 377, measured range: 368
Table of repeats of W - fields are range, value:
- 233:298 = 350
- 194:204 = 371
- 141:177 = 377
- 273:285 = 345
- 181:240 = 370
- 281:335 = 323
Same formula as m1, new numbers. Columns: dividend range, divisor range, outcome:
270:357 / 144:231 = 0.89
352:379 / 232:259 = 1.21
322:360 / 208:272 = 0.92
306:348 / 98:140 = 0.70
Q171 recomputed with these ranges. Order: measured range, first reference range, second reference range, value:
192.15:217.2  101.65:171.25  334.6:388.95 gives 0.10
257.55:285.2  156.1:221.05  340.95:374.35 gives 0.11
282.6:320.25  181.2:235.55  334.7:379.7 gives 0.14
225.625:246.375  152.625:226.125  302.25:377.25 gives 0.03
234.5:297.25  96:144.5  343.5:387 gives 0.21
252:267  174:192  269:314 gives 0.03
